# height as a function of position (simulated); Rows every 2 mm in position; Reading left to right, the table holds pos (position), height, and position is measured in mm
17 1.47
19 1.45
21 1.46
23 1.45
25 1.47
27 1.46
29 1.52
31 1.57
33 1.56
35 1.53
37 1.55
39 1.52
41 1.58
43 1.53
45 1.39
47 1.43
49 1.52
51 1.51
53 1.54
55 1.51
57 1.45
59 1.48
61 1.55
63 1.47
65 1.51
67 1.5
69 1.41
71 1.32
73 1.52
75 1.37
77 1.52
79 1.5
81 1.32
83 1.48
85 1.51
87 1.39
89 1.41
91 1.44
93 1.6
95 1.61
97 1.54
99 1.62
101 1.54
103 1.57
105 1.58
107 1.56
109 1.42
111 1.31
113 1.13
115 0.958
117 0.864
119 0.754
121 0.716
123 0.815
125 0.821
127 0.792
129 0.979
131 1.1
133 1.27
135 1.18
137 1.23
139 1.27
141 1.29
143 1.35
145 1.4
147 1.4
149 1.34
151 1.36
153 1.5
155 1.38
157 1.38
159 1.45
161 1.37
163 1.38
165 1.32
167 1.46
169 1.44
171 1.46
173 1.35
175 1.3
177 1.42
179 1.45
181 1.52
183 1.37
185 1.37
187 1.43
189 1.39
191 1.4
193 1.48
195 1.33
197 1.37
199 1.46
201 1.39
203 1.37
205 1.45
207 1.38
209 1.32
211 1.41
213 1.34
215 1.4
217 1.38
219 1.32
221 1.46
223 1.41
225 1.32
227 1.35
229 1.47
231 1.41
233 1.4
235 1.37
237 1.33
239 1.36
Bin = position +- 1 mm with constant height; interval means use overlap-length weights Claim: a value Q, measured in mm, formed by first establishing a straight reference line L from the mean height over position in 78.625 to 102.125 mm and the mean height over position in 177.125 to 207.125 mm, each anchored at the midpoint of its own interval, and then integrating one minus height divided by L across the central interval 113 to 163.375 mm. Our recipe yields 9.8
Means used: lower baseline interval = 1.5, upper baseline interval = 1.41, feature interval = 1.17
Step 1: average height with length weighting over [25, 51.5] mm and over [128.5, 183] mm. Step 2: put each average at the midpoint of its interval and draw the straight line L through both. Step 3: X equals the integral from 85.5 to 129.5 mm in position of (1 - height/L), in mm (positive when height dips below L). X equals 5.2 mm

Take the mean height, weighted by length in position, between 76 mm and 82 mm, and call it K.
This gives 1.45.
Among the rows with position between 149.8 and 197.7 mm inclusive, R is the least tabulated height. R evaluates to 1.3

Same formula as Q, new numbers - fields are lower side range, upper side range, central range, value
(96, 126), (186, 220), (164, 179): -0.8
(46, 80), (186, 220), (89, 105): -1.1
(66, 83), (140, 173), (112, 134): 7.5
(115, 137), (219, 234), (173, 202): -4.4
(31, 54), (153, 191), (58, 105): -0.2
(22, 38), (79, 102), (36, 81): 0.7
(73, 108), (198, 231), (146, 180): 0.9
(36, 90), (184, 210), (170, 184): 0.0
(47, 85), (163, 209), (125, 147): 3.9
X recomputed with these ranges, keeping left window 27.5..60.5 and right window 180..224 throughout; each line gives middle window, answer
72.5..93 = 0.4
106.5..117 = 1.7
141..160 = 0.6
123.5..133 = 3.3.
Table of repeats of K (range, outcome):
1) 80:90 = 1.42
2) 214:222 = 1.39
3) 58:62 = 1.52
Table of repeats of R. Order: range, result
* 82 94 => 1.39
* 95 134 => 0.716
